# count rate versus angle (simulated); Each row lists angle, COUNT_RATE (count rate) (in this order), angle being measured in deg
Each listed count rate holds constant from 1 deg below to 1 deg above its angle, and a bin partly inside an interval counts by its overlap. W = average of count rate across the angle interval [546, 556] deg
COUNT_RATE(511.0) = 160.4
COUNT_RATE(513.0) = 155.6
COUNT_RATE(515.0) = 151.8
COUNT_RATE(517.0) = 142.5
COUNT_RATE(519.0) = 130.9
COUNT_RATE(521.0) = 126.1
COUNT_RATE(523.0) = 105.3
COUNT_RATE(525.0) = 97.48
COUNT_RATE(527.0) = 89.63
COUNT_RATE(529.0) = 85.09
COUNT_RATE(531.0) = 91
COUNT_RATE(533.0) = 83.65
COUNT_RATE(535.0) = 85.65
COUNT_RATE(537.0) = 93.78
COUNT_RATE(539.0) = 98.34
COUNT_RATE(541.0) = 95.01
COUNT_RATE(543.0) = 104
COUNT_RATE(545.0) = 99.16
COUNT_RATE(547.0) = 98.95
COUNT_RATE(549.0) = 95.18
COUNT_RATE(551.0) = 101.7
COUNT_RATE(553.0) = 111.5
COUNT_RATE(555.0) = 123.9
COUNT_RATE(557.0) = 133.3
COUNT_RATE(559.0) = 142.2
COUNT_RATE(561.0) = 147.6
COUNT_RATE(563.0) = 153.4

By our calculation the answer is 106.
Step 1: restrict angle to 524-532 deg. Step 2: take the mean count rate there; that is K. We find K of 90.8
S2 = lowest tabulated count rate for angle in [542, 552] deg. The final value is 95.18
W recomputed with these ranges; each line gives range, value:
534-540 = 92.6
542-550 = 99.3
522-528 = 97.5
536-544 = 97.8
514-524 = 131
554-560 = 133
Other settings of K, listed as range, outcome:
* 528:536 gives 86.3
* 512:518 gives 150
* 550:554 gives 107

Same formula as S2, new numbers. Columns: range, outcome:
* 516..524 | 105.3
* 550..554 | 101.7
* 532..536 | 83.65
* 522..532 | 85.09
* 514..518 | 142.5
